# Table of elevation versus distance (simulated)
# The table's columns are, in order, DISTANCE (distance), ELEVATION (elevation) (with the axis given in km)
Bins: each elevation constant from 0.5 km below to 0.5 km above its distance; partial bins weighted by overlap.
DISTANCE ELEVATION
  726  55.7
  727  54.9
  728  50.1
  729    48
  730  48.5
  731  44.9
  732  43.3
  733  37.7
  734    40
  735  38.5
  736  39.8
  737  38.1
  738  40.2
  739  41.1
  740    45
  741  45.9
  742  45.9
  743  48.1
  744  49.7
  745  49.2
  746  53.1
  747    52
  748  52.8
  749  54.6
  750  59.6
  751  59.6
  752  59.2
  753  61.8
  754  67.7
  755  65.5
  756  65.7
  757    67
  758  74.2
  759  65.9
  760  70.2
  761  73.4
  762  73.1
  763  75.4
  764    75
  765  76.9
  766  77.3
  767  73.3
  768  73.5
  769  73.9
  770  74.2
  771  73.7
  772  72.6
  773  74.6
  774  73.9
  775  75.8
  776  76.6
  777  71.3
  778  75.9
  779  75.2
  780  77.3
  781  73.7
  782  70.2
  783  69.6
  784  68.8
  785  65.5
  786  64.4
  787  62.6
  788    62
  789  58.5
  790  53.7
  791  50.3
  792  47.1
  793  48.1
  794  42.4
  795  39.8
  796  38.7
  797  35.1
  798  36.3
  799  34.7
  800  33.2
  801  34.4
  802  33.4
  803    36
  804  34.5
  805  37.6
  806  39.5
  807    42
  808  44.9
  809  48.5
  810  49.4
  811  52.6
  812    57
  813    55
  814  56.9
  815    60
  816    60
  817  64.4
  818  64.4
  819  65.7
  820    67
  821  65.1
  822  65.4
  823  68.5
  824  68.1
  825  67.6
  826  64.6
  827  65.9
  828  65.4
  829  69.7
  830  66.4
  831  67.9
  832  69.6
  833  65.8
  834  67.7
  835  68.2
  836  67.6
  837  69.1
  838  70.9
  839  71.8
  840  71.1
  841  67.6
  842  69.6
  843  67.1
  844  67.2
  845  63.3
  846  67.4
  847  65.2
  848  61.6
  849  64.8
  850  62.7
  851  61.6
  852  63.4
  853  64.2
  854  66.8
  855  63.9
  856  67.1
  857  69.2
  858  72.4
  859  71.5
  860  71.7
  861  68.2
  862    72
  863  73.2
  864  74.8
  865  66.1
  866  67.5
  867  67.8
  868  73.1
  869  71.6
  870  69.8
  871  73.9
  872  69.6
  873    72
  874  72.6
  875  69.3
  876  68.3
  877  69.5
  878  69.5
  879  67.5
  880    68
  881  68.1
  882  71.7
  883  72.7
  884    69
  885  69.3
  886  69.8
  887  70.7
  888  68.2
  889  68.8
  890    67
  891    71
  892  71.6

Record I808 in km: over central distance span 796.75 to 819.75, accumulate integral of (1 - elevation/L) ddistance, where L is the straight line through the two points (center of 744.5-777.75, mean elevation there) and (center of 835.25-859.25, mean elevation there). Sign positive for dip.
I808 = 6.93 km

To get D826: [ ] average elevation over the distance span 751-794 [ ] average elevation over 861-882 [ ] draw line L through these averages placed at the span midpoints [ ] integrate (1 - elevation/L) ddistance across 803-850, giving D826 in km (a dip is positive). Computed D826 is 5.2 km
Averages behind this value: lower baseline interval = 68.3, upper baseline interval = 70.2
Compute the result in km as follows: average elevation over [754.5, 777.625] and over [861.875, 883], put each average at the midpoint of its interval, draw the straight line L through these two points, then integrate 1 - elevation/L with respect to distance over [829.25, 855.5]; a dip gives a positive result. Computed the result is 1.6 km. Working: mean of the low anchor 72.8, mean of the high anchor 70.3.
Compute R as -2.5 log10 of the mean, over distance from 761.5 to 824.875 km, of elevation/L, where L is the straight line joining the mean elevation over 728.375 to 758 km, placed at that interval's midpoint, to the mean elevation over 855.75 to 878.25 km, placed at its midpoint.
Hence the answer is -0.02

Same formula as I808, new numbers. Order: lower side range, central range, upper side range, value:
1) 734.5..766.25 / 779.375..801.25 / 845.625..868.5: 2.9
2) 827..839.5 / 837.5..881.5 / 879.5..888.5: 0.3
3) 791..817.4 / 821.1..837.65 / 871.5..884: -4.4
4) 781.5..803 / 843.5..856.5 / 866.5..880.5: -0.1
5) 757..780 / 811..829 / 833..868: 1.7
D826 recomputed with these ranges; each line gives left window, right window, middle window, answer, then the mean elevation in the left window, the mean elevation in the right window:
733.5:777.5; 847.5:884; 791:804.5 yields 5.4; 61.7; 68.8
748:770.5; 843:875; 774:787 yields -0.6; 68.6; 68.3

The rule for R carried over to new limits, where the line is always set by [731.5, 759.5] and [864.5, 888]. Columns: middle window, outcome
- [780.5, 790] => -0.14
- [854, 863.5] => -0.04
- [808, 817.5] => 0.11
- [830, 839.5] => -0.07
